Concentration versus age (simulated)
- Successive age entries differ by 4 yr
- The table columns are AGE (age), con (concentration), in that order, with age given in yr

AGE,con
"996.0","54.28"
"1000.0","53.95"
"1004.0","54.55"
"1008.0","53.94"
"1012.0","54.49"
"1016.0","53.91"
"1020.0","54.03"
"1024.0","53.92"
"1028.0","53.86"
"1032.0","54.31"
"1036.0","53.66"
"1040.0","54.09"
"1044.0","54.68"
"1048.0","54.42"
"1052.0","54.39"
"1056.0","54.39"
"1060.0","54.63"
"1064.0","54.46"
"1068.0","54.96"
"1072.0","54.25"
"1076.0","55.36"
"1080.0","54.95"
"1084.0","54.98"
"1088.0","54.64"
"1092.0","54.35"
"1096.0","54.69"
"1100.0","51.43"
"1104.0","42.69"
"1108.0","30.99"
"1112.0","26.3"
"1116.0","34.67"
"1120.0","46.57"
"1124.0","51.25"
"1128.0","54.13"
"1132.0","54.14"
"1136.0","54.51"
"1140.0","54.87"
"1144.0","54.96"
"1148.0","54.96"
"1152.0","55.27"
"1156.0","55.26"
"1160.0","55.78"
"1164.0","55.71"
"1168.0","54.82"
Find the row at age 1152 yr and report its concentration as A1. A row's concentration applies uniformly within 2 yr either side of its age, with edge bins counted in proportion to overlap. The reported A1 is 55.27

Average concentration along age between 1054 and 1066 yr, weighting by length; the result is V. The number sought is 54.5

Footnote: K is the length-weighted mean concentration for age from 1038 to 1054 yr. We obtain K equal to 54.4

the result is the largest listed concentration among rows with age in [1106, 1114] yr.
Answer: 30.99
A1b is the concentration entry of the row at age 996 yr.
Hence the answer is 54.28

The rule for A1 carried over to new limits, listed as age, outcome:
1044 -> 54.68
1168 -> 54.82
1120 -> 46.57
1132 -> 54.14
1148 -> 54.96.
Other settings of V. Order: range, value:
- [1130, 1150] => 54.7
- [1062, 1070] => 54.7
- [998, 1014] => 54.2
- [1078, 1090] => 54.9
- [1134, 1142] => 54.7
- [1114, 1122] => 40.6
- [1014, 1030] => 53.9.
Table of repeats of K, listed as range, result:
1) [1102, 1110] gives 36.8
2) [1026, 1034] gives 54.1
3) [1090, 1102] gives 53.5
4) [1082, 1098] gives 54.7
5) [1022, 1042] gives 54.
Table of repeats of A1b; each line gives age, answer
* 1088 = 54.64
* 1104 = 42.69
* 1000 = 53.95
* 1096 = 54.69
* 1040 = 54.09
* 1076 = 55.36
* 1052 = 54.39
